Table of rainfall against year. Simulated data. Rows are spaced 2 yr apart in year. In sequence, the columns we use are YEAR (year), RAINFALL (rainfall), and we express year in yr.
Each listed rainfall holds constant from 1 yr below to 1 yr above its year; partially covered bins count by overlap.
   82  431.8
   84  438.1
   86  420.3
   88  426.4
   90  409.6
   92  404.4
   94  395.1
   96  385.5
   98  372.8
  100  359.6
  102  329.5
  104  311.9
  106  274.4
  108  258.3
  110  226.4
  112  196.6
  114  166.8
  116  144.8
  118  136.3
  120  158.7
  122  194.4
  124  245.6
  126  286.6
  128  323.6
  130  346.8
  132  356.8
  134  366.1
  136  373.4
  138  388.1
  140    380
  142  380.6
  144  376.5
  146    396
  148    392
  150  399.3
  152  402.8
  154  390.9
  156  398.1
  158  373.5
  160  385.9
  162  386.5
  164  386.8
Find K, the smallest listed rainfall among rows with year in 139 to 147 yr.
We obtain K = 376.5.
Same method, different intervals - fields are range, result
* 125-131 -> 286.6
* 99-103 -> 329.5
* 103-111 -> 226.4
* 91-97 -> 385.5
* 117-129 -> 136.3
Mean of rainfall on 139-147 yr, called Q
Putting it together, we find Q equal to 383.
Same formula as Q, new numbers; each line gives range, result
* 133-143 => 378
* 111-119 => 161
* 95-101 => 373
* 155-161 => 386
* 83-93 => 420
